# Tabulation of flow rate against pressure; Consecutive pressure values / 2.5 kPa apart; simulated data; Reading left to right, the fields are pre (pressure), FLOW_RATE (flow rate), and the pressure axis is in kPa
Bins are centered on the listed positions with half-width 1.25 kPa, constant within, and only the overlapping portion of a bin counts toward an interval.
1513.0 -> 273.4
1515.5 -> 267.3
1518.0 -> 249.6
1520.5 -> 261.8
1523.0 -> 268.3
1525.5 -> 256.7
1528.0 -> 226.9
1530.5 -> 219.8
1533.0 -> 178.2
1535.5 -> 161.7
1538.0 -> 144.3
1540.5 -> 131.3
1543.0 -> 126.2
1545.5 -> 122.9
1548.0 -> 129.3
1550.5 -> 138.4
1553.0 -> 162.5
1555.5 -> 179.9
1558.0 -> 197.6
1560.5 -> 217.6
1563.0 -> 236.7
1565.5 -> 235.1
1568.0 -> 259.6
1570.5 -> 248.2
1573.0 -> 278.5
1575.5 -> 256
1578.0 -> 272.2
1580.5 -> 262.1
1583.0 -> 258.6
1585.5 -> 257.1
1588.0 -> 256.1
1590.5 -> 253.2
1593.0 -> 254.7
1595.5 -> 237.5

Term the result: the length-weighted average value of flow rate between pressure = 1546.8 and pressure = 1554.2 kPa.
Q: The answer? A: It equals 143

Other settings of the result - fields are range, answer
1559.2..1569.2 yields 237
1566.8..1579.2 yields 263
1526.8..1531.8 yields 223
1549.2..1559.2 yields 169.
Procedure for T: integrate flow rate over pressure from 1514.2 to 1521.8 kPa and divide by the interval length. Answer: 260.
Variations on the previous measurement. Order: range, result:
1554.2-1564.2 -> 208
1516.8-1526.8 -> 259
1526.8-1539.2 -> 186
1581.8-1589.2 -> 257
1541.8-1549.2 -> 126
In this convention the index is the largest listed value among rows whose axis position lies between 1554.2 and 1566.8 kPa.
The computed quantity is 236.7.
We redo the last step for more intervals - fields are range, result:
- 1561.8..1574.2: 278.5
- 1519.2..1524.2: 268.3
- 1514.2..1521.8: 267.3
